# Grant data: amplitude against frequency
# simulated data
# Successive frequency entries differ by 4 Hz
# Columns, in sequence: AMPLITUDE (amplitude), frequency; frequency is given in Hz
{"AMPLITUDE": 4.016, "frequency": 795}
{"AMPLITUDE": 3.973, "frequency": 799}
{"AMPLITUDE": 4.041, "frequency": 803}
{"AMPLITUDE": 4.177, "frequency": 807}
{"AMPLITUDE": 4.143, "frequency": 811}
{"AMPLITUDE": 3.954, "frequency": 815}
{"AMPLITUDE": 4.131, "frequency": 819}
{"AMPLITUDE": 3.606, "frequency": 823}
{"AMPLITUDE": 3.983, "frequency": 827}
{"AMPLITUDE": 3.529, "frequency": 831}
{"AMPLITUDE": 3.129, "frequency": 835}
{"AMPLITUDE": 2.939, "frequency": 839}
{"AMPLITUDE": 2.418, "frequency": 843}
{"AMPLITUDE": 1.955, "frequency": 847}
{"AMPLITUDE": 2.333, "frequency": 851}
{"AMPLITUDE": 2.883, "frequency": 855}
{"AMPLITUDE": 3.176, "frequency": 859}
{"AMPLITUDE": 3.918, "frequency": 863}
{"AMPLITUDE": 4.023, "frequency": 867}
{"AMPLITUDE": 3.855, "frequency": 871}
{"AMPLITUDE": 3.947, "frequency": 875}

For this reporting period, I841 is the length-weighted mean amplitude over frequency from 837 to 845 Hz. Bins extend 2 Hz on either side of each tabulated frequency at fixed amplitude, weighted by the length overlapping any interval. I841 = 2.68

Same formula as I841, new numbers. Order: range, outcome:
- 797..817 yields 4.06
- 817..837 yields 3.68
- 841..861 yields 2.55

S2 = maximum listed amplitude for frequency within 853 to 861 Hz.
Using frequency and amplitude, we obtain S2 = 3.176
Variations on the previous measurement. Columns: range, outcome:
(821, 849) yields 3.983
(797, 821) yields 4.177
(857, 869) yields 4.023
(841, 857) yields 2.883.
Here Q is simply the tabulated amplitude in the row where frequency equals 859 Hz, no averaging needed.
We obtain 3.176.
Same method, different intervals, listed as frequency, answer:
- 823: 3.606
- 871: 3.855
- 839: 2.939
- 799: 3.973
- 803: 4.041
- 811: 4.143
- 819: 4.131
